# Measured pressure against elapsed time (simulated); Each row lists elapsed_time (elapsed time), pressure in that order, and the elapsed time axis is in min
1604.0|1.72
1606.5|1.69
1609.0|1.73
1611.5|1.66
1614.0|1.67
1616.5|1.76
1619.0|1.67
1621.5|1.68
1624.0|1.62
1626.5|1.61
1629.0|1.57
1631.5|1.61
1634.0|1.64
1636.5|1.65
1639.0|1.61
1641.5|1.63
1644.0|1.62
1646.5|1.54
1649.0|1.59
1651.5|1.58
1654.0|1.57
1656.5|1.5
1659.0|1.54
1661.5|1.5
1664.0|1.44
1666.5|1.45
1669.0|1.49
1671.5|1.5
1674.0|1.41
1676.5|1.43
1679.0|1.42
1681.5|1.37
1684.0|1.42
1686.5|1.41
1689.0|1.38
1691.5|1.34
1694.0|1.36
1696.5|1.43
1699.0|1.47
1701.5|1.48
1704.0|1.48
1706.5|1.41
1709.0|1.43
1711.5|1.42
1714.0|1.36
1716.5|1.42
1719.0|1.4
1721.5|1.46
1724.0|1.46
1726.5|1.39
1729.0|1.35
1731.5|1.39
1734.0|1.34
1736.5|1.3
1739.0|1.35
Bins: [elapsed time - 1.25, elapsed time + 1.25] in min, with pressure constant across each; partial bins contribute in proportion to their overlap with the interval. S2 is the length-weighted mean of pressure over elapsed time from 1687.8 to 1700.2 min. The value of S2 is 1.4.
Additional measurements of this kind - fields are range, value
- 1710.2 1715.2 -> 1.39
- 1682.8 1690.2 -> 1.4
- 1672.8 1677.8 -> 1.42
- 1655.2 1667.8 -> 1.49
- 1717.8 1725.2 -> 1.44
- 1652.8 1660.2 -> 1.54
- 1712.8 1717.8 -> 1.39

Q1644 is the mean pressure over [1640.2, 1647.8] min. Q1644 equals 1.6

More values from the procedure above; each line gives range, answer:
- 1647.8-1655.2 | 1.58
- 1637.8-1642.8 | 1.62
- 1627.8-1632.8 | 1.59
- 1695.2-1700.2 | 1.45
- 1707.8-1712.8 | 1.42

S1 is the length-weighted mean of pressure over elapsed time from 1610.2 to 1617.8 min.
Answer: 1.7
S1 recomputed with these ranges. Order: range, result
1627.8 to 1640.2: 1.62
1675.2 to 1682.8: 1.41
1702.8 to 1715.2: 1.42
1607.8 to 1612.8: 1.69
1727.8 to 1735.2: 1.36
